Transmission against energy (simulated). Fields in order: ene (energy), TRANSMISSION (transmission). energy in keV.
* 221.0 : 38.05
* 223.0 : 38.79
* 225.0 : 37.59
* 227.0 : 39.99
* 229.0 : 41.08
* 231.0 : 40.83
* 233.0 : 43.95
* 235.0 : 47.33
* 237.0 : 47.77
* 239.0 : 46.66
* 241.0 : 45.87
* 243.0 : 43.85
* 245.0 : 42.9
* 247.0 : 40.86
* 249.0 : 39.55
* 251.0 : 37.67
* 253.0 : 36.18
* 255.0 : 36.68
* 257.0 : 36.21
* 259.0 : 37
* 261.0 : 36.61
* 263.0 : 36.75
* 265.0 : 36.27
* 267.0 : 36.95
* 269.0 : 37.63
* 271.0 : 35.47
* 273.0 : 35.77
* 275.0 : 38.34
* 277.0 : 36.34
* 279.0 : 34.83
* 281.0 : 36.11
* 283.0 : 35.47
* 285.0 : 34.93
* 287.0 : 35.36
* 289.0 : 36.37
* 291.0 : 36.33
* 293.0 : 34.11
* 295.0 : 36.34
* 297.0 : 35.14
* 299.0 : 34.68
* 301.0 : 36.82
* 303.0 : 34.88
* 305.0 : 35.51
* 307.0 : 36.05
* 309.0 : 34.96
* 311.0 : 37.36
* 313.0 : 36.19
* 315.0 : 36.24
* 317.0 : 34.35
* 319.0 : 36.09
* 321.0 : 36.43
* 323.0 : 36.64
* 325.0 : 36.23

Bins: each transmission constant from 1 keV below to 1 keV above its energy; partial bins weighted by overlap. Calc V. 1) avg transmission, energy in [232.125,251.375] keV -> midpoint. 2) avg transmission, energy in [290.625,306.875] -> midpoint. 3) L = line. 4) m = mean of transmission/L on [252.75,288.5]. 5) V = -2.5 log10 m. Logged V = 0.09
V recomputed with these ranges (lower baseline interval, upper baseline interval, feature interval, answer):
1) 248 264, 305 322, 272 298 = 0.021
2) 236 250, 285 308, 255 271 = 0.115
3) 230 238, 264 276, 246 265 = 0.073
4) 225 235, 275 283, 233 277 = -0.022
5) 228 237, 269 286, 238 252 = -0.021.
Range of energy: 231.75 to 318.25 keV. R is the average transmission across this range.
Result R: 37.8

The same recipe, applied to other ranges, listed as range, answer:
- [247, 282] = 36.8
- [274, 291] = 36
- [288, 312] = 35.7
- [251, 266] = 36.6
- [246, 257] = 38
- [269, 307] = 35.8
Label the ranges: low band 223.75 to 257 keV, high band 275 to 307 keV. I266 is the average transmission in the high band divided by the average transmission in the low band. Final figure 0.86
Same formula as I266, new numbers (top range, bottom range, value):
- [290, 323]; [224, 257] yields 0.86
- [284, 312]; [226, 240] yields 0.81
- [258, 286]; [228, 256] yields 0.86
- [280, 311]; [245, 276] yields 0.95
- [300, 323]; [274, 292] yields 1.00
